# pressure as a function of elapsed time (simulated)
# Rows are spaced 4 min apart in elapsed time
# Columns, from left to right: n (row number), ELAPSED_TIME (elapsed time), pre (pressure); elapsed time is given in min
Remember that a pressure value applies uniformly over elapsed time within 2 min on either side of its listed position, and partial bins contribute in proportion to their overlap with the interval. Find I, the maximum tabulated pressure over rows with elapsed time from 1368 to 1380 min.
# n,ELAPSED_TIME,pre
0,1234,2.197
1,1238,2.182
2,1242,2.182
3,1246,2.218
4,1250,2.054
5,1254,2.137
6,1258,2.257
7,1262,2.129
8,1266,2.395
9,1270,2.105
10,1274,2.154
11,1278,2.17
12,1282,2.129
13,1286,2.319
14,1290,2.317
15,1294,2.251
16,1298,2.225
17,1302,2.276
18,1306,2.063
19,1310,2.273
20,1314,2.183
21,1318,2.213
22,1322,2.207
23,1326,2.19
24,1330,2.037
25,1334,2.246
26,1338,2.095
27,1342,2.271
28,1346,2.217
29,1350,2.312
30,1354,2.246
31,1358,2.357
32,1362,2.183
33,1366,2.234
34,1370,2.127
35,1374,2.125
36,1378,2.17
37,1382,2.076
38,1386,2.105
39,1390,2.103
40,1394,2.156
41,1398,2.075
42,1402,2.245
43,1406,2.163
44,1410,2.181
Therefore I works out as 2.17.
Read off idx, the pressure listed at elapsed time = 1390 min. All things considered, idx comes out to 2.103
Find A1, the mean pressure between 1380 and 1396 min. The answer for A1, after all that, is 2.11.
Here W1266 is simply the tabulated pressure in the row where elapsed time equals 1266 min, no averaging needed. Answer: 2.395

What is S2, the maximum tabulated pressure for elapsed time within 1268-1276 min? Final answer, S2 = 2.154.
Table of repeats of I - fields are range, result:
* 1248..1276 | 2.395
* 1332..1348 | 2.271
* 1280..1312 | 2.319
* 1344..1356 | 2.312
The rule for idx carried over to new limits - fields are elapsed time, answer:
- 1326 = 2.19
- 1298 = 2.225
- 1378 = 2.17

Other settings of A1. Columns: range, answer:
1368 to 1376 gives 2.13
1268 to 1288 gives 2.18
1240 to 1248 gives 2.2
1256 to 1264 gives 2.19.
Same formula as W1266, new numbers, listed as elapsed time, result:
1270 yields 2.105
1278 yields 2.17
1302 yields 2.276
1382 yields 2.076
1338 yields 2.095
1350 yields 2.312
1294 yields 2.251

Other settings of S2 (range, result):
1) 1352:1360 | 2.357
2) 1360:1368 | 2.234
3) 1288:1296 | 2.317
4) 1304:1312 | 2.273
